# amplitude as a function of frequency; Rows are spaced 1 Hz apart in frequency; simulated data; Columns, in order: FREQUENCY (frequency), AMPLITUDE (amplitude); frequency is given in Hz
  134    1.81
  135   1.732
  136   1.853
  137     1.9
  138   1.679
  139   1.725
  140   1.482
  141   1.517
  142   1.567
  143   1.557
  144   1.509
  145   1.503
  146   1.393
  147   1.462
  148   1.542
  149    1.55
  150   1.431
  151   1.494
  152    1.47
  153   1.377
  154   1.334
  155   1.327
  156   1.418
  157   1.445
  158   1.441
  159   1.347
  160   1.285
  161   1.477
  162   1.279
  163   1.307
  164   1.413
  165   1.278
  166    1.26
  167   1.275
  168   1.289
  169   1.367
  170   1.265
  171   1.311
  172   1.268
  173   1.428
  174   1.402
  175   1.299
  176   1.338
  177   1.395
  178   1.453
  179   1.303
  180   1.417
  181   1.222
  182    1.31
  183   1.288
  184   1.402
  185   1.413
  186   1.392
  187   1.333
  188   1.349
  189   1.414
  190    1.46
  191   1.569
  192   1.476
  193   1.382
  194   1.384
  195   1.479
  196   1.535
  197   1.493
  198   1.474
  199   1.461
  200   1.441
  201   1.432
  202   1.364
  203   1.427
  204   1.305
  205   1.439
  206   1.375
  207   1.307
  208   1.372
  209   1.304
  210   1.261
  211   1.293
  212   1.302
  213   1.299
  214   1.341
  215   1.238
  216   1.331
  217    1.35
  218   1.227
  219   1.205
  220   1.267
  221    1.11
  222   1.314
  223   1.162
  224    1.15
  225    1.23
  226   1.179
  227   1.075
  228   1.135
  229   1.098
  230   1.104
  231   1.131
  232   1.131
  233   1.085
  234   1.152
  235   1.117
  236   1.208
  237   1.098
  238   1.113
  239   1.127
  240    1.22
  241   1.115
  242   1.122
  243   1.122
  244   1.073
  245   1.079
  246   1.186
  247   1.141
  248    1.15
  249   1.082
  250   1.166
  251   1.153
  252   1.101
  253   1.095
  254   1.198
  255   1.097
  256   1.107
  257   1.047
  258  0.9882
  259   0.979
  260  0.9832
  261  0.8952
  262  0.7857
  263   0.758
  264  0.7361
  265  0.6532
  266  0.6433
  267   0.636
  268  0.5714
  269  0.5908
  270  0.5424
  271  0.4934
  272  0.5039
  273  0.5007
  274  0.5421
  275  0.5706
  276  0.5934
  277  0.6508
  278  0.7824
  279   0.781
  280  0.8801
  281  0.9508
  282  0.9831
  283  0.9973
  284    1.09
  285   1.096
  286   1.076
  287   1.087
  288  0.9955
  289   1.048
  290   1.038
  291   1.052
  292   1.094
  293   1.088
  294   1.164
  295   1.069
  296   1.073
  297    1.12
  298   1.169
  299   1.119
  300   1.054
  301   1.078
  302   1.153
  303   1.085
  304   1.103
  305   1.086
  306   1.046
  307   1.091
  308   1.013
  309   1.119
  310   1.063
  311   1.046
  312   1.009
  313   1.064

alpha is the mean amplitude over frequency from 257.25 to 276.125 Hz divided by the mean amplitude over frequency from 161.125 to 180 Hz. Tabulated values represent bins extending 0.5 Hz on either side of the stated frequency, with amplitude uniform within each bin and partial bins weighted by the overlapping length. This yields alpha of 0.52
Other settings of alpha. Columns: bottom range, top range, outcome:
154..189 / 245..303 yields 0.69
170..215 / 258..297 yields 0.62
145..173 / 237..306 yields 0.70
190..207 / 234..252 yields 0.79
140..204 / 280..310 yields 0.76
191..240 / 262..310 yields 0.71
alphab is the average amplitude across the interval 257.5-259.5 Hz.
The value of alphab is 0.984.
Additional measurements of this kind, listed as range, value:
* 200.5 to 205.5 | 1.39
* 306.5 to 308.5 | 1.05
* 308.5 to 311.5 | 1.08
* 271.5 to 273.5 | 0.502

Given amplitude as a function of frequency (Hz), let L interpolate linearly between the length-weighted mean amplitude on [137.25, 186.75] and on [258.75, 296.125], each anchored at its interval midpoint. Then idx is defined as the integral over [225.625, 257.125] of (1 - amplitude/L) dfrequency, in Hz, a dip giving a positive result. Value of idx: -3.5 Hz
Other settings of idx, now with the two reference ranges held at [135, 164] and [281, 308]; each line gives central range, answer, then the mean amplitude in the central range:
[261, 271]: 4.3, 0.661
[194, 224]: -0.4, 1.34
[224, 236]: 1.2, 1.13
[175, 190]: 0.4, 1.36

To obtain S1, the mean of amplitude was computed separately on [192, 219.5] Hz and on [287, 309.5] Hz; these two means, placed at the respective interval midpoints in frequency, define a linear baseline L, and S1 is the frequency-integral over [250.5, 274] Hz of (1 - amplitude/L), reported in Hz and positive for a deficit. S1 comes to 7.39 Hz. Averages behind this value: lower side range 1.37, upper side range 1.08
